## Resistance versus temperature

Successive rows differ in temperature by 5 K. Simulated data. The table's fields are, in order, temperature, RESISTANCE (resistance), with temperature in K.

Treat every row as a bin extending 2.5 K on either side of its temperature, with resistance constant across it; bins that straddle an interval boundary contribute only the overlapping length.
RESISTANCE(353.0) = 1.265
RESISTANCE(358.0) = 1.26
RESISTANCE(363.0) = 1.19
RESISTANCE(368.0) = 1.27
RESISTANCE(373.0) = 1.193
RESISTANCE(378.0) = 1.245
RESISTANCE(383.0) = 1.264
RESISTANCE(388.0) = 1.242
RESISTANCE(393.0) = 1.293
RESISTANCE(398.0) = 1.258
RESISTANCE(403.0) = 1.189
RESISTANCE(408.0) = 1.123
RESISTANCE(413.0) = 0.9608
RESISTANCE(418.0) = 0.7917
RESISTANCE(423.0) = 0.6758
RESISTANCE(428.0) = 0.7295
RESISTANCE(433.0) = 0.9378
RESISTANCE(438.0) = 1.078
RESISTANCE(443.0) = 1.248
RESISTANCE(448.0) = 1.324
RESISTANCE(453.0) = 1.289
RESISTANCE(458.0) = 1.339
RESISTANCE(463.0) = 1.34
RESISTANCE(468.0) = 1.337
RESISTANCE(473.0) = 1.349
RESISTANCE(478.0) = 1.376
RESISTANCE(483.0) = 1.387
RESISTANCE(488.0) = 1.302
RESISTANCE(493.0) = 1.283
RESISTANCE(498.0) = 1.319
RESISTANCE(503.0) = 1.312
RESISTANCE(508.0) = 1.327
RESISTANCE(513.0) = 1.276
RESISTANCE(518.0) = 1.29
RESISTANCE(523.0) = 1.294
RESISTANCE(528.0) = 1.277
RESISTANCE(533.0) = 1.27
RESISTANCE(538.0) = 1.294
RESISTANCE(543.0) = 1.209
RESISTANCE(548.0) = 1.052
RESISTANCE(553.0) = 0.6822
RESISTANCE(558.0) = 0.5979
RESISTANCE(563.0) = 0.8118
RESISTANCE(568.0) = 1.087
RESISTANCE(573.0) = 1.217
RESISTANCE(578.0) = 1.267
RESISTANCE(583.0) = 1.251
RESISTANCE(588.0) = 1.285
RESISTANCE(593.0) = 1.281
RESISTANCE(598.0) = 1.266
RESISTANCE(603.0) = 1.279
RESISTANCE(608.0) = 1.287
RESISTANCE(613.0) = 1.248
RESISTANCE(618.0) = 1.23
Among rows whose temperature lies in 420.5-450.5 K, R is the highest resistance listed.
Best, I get 1.324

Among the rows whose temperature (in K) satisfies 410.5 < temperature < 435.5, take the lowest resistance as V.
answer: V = 0.6758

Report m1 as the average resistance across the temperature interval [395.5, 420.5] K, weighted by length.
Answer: 1.06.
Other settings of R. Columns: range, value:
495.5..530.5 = 1.327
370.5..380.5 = 1.245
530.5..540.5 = 1.294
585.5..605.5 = 1.285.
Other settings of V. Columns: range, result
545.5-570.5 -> 0.5979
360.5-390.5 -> 1.19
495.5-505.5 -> 1.312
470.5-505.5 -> 1.283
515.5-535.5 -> 1.27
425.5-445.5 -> 0.7295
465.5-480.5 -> 1.337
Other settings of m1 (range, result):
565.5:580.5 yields 1.19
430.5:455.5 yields 1.18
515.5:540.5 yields 1.28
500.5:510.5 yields 1.32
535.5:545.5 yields 1.25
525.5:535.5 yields 1.27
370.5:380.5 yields 1.22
